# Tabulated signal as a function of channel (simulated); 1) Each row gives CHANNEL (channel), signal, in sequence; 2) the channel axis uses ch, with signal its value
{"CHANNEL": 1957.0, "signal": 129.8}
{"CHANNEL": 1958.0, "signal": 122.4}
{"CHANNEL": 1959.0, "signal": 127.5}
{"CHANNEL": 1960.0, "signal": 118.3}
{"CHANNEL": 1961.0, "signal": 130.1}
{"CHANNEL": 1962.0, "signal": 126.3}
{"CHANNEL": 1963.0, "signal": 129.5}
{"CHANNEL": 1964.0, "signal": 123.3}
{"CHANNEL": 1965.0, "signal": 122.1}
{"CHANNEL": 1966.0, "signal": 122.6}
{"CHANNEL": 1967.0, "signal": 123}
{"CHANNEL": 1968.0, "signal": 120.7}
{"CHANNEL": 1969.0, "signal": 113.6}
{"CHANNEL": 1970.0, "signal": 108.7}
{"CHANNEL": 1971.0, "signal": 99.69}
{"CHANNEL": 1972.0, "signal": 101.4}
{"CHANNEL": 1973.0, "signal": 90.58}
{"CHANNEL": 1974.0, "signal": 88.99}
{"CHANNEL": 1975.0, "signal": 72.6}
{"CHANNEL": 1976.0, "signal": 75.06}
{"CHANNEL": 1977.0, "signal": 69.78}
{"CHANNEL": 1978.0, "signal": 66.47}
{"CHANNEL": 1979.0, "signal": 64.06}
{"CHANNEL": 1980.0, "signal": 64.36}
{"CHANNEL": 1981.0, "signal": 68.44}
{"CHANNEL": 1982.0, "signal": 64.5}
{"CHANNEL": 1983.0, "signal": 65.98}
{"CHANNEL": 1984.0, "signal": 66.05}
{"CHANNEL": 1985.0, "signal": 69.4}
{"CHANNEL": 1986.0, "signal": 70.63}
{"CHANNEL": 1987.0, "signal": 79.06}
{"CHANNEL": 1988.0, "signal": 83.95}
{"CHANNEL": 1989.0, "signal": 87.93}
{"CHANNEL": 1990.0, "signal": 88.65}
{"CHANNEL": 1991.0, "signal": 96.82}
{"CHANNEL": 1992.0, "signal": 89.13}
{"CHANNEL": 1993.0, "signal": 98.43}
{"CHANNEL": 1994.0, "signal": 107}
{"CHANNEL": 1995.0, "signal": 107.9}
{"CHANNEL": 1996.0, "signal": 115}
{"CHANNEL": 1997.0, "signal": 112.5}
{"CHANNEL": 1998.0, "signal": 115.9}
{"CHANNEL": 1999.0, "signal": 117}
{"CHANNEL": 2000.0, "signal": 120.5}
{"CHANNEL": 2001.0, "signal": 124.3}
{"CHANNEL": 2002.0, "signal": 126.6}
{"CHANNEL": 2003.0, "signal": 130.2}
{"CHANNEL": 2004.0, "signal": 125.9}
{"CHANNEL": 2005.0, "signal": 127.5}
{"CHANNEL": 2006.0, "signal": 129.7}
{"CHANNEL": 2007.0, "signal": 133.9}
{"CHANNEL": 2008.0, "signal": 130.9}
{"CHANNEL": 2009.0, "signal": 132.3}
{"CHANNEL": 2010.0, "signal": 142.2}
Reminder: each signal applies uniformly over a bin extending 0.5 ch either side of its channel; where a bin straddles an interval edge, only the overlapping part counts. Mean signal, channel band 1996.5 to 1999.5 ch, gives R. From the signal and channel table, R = 115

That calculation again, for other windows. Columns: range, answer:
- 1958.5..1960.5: 123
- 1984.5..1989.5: 78.2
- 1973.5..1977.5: 76.6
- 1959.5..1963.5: 126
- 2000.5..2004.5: 127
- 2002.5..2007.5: 129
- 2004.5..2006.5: 129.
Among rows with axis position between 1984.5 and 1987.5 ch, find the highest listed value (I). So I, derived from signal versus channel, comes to 79.06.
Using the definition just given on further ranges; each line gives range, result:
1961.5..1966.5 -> 129.5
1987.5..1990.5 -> 88.65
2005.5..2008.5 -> 133.9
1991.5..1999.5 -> 117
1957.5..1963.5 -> 130.1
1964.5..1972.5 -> 123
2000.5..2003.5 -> 130.2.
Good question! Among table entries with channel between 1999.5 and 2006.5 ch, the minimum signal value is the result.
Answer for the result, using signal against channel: 120.5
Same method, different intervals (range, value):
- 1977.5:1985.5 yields 64.06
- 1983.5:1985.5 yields 66.05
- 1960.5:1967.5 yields 122.1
